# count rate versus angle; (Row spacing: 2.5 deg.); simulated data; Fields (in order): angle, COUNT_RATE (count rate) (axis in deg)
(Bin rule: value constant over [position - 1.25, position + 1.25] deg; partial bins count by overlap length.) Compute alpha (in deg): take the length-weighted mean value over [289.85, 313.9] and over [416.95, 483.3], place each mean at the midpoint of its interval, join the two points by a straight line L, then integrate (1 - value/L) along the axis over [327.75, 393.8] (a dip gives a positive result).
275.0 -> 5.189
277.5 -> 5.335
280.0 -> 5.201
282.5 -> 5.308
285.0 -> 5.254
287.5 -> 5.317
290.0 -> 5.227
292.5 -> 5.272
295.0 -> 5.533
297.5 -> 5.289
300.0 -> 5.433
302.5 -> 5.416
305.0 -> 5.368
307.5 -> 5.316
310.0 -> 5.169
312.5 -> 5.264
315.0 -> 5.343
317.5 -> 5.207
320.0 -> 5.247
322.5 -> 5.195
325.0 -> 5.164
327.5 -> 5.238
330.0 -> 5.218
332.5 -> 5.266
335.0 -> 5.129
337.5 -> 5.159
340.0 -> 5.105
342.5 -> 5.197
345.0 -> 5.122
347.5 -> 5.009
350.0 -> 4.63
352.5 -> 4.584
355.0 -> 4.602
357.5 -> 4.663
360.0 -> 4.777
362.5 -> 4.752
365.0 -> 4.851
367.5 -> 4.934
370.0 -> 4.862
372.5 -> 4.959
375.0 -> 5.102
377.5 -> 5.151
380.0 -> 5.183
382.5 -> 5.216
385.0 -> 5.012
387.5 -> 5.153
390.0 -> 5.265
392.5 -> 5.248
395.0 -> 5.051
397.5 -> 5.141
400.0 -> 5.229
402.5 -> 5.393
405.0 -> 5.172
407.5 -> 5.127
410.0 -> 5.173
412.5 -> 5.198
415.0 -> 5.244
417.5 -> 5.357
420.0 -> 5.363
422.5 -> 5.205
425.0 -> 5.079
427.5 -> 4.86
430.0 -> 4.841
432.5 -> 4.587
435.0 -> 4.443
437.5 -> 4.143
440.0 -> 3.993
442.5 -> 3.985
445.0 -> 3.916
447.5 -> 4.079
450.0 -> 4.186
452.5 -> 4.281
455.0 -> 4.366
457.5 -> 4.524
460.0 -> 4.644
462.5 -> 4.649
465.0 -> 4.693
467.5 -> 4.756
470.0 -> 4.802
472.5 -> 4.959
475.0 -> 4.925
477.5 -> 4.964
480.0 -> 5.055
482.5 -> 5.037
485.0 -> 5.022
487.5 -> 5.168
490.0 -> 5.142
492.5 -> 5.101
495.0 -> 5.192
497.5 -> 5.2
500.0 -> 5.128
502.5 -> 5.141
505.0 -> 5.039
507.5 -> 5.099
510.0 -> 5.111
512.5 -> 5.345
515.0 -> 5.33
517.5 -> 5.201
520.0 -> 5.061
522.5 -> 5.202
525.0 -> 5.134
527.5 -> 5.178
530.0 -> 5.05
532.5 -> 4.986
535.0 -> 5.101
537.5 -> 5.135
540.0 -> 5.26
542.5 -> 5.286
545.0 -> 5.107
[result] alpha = 0.64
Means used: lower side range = 5.33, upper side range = 4.65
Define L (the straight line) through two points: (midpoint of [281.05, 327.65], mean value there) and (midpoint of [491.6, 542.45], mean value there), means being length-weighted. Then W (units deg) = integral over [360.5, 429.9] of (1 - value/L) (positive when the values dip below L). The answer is 1.59 deg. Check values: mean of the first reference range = 5.29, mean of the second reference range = 5.15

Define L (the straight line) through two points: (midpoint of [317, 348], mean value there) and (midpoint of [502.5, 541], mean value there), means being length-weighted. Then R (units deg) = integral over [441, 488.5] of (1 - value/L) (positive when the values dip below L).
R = 4.9 deg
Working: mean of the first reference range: 5.18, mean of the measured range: 4.63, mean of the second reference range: 5.15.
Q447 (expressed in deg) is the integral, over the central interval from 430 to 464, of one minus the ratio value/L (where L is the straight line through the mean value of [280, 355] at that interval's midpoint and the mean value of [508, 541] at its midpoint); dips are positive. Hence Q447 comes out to 5.64 deg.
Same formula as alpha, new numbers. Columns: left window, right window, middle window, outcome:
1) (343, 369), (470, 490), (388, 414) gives -1.70 deg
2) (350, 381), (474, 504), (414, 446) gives 1.81 deg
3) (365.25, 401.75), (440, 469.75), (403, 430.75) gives -2.32 deg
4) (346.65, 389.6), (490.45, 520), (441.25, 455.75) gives 2.68 deg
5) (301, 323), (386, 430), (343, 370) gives 2.22 deg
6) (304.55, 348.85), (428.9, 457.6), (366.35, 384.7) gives -0.95 deg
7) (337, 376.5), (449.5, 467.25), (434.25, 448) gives 1.47 deg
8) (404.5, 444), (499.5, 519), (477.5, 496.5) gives -0.02 deg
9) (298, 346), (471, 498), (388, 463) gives 4.87 deg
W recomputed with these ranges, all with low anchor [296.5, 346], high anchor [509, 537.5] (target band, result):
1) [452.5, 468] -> 1.8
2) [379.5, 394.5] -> 0.1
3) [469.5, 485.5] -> 0.6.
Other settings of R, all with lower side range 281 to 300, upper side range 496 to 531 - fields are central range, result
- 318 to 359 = 1.95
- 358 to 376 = 1.32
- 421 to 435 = 0.91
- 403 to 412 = 0.10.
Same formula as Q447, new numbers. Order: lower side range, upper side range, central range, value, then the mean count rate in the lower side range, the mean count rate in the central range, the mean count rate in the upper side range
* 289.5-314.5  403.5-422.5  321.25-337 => 0.3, 5.33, 5.2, 5.23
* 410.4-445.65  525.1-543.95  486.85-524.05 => -0.9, 4.75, 5.16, 5.14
